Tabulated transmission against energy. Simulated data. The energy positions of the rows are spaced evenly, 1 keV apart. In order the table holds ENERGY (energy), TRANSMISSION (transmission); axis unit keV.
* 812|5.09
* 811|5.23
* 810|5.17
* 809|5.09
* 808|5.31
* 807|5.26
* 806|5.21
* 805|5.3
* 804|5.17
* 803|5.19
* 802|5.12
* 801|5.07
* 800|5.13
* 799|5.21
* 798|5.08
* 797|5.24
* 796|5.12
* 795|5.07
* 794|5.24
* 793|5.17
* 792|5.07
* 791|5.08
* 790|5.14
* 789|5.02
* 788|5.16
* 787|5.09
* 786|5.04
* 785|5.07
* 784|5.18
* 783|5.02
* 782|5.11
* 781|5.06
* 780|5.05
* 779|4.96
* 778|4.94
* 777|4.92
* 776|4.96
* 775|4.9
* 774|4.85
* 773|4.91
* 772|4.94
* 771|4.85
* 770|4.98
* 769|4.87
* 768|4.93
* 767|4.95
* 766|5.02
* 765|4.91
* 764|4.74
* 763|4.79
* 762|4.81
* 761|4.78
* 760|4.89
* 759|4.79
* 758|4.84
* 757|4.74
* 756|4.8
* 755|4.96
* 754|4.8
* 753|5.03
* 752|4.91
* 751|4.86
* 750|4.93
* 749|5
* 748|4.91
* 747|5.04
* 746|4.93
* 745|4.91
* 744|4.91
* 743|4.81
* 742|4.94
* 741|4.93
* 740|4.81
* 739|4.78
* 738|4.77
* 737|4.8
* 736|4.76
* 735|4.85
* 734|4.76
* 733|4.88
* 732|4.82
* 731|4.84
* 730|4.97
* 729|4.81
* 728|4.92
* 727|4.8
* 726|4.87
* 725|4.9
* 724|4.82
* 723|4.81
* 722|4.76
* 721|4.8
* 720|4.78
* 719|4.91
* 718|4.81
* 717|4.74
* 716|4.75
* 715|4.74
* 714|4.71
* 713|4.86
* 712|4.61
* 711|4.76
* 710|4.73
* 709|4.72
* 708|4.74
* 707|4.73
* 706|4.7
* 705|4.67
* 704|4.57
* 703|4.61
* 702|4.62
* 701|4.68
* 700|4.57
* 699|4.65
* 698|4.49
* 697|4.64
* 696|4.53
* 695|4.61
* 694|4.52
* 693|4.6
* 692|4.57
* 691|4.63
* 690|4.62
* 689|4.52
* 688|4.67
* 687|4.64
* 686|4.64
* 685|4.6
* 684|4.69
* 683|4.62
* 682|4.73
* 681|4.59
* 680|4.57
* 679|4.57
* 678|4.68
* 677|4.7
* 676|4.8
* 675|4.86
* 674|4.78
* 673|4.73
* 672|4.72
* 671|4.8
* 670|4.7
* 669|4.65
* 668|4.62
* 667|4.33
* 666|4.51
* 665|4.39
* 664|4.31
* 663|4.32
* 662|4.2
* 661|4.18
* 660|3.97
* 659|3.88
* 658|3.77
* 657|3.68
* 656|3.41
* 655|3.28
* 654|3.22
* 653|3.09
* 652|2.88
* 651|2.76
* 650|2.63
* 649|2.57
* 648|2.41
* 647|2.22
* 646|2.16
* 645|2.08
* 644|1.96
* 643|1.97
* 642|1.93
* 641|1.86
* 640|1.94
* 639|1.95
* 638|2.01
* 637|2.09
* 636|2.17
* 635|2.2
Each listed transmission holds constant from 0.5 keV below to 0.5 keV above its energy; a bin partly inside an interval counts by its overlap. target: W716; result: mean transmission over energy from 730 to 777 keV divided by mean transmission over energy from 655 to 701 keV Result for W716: 1.1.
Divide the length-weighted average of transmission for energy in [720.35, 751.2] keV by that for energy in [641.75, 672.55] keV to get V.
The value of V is 1.39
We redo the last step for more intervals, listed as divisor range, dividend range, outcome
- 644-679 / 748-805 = 1.31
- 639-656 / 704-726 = 1.94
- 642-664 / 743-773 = 1.59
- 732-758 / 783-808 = 1.06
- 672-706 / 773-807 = 1.10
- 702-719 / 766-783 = 1.05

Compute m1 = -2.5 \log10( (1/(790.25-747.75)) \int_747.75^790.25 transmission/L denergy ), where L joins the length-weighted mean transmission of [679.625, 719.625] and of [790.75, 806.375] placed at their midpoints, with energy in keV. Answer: 0.01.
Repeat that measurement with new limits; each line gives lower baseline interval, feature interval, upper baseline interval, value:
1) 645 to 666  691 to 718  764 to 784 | -0.16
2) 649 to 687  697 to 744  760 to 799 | -0.05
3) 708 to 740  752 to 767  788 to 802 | 0.02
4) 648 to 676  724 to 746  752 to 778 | -0.05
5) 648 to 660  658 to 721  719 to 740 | -0.17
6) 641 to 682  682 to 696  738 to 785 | -0.14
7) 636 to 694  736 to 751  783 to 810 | -0.07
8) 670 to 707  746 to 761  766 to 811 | 0.01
